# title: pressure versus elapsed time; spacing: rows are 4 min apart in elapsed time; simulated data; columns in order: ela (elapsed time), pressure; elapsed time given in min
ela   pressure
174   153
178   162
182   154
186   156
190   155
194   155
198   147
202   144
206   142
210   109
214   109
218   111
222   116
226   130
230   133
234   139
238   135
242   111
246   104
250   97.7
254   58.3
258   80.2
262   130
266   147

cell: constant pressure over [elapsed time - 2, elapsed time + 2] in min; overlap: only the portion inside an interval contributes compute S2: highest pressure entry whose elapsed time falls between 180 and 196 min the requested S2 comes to 156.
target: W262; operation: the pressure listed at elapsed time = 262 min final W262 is 130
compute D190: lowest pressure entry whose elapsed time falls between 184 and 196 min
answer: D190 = 155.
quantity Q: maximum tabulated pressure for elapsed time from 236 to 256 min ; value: 135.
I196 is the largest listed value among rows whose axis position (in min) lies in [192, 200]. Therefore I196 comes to 155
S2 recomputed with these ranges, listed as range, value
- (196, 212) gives 147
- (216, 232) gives 133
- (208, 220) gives 111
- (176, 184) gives 162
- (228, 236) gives 139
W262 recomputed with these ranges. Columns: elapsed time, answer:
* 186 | 156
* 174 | 153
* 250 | 97.7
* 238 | 135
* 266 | 147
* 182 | 154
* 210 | 109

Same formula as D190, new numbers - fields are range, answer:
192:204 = 144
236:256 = 58.3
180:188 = 154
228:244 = 111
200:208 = 142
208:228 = 109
